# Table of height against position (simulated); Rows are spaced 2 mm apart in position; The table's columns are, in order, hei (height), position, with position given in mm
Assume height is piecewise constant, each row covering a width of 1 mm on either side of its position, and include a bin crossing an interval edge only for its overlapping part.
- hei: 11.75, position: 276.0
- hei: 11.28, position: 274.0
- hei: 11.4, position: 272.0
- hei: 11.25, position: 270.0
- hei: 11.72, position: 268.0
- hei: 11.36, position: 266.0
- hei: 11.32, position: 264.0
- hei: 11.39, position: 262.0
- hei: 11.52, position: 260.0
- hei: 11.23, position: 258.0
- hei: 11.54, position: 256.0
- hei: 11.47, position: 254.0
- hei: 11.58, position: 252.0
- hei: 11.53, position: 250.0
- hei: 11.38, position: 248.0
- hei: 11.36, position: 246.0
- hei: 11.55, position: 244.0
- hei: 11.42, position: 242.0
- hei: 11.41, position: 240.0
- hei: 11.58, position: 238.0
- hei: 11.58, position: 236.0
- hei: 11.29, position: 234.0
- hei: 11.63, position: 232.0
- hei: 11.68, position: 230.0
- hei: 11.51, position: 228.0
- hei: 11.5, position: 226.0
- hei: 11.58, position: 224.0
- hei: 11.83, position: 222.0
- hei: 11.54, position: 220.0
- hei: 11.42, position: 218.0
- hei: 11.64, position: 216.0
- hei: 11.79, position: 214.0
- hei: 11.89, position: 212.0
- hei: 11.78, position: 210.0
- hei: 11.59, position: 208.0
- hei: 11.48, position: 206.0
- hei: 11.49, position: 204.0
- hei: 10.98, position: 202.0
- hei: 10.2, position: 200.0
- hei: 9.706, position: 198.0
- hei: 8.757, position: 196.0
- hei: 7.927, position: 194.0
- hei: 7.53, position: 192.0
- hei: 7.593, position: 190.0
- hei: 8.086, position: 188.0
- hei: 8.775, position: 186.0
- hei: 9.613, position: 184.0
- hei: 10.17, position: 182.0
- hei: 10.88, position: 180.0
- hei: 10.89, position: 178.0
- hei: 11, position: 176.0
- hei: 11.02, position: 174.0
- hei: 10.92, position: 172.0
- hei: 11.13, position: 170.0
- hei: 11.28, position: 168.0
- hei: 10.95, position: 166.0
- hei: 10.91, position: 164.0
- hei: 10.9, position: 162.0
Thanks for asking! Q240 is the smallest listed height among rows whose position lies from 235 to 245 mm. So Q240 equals 11.41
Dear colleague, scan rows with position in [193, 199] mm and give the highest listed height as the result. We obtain 9.706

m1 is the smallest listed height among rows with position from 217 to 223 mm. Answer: 11.42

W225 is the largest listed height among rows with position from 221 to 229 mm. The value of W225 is 11.83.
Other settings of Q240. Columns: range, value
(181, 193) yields 7.53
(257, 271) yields 11.23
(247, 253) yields 11.38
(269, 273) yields 11.25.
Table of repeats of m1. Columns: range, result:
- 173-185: 9.613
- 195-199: 8.757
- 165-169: 10.95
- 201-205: 10.98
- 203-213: 11.48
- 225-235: 11.29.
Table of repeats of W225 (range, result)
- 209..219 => 11.89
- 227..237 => 11.68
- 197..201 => 10.2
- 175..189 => 11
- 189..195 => 7.927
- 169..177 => 11.13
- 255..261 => 11.54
